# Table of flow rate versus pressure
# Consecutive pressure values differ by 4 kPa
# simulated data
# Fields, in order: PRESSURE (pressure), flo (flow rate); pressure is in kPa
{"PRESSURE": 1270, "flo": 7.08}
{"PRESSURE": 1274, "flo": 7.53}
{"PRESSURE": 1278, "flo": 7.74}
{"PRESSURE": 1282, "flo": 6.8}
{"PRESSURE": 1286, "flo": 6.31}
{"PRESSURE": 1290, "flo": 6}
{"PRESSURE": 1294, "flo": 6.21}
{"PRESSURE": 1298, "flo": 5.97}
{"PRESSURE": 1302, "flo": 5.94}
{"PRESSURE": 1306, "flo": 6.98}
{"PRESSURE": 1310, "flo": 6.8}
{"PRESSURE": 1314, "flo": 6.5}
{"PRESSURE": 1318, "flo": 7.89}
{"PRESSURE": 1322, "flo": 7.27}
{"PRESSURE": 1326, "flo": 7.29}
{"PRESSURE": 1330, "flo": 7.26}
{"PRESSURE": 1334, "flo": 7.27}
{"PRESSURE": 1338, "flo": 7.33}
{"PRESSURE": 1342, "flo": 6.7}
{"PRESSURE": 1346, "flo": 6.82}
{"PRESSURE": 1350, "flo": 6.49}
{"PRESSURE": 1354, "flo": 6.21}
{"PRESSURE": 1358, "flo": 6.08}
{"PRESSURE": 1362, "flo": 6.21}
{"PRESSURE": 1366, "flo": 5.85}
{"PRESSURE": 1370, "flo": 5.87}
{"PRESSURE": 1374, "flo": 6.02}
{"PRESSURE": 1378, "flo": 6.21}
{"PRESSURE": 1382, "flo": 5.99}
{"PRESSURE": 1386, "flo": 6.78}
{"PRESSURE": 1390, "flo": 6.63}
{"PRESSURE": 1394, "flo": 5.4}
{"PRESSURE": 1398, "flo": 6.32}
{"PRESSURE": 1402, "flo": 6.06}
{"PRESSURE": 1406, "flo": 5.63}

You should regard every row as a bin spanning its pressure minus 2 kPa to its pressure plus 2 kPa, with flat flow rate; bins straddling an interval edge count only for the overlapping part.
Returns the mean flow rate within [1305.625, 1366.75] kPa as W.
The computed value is 6.82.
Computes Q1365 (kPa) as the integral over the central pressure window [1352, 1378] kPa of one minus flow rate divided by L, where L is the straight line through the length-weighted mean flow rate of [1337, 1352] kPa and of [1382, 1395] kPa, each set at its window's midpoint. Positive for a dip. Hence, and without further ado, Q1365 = 2.0 kPa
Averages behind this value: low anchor 6.8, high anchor 6.29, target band 6.05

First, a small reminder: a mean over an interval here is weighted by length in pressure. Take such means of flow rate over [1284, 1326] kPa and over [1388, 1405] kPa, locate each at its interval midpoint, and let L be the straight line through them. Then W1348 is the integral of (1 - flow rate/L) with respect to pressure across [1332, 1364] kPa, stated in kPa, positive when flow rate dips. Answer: -1.4 kPa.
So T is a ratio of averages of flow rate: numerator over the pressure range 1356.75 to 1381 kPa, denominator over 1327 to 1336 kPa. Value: 0.8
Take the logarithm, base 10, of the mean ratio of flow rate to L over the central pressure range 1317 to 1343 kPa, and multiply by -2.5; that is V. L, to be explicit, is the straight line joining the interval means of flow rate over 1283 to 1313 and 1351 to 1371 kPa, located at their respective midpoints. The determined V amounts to -0.17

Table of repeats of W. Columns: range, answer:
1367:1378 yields 5.98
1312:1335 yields 7.25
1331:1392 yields 6.44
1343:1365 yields 6.35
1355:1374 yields 6.02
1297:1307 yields 6.26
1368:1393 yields 6.22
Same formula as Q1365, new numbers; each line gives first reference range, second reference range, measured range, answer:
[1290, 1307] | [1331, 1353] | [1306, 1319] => -1.1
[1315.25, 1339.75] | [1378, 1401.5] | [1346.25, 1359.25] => 1.0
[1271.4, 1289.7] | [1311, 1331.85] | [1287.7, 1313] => 2.8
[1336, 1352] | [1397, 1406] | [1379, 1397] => 0.1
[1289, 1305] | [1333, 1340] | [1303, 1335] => -1.7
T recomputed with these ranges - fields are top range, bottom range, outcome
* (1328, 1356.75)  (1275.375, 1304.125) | 1.06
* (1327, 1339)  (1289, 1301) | 1.20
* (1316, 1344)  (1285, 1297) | 1.19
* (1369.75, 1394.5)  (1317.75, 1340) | 0.84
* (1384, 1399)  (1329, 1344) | 0.88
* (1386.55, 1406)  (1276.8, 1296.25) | 0.93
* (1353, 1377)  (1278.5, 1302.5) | 0.96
